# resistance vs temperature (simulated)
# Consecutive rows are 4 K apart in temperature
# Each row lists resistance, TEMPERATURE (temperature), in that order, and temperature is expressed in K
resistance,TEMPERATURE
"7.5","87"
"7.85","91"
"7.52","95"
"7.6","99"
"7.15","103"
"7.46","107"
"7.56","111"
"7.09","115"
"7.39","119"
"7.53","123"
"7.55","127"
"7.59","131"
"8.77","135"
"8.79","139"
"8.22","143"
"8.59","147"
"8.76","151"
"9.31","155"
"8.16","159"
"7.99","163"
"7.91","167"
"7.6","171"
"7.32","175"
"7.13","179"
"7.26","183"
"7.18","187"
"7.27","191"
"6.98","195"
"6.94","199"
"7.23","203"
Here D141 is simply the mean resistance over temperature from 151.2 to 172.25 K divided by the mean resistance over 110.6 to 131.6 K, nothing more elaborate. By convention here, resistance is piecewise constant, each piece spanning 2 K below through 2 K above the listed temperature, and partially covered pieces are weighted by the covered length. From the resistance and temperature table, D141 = 1.11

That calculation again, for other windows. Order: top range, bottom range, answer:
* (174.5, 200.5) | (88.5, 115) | 0.95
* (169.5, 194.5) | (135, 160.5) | 0.84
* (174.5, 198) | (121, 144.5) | 0.89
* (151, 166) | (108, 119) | 1.15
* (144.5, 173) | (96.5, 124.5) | 1.13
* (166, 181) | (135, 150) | 0.87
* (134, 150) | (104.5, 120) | 1.17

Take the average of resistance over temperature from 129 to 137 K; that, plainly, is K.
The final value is 8.18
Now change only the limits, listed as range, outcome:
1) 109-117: 7.32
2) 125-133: 7.57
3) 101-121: 7.33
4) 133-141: 8.78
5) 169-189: 7.3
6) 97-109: 7.4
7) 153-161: 8.73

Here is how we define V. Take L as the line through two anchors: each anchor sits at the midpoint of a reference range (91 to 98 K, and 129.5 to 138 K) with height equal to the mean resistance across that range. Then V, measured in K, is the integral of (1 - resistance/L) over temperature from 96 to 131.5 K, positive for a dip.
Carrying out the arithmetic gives 2.3 K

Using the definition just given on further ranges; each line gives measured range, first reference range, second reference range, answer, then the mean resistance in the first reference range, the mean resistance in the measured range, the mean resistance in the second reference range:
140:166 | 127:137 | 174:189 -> -2.68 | 8.05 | 8.49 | 7.22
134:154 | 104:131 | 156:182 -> -2.81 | 7.43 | 8.65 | 7.73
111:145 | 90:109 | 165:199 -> -1.91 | 7.5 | 7.85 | 7.31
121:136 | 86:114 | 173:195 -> -0.80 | 7.51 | 7.8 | 7.21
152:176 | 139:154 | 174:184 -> -0.71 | 8.61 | 8.11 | 7.23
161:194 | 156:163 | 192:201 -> 0.89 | 8.28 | 7.44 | 6.99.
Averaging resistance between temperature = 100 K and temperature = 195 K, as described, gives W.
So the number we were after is 7.79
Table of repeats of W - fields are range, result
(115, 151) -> 8.04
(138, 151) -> 8.55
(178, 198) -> 7.15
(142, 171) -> 8.37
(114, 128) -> 7.4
